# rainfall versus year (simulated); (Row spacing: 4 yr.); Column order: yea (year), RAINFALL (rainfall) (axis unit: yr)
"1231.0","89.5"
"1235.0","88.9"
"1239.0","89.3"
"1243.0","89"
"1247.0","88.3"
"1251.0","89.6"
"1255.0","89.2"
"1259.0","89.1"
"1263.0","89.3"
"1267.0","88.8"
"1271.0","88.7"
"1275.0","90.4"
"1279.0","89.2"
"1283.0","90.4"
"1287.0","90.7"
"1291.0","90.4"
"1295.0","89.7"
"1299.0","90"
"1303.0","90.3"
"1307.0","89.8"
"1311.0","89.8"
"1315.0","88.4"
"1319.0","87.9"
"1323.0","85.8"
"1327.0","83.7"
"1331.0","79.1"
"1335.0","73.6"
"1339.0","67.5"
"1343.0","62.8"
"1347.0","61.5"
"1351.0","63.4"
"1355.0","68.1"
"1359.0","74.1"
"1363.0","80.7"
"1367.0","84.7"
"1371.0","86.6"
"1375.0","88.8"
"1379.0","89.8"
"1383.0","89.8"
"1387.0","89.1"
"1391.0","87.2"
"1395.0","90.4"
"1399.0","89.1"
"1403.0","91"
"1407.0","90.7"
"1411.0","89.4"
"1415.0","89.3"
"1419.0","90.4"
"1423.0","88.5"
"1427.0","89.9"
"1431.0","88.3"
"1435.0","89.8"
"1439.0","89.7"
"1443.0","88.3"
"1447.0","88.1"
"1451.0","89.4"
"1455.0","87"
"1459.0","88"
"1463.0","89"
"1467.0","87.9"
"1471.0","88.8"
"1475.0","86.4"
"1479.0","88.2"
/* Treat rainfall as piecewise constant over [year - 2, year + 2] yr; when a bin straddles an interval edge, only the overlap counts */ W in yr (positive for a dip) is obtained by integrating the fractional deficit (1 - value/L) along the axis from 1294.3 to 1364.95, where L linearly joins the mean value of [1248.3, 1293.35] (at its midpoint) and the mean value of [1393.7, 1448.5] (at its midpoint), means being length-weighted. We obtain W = 8.3 yr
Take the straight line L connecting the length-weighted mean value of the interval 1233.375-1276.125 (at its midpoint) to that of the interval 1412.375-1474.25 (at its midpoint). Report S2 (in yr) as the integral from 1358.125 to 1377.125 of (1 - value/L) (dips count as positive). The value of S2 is 1.15 yr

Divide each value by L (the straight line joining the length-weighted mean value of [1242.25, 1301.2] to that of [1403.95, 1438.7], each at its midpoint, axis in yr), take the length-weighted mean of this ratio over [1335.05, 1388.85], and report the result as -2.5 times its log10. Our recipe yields 0.16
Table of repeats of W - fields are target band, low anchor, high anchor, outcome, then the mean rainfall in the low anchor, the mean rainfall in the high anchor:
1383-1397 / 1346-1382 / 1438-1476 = -1.4 yr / 78.3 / 88.3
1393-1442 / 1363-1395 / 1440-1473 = -0.9 yr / 87.7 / 88.4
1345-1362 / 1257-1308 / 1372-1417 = 4.2 yr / 89.8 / 89.4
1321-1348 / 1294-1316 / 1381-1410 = 4.8 yr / 89.7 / 89.6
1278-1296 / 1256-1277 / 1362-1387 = -0.3 yr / 89.3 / 87.2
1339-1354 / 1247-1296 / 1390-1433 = 4.3 yr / 89.6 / 89.5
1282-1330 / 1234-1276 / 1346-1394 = -1.8 yr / 89.1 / 80.9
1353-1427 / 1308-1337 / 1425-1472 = 0.0 yr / 84.2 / 88.7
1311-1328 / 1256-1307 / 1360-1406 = 0.4 yr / 89.7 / 87.7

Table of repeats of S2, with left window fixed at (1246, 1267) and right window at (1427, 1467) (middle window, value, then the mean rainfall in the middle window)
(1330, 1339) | 1.50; 74.1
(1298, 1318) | -0.13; 89.6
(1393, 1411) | -0.29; 90.2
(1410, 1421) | -0.12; 89.7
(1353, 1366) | 2.01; 75.1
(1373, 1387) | -0.10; 89.4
